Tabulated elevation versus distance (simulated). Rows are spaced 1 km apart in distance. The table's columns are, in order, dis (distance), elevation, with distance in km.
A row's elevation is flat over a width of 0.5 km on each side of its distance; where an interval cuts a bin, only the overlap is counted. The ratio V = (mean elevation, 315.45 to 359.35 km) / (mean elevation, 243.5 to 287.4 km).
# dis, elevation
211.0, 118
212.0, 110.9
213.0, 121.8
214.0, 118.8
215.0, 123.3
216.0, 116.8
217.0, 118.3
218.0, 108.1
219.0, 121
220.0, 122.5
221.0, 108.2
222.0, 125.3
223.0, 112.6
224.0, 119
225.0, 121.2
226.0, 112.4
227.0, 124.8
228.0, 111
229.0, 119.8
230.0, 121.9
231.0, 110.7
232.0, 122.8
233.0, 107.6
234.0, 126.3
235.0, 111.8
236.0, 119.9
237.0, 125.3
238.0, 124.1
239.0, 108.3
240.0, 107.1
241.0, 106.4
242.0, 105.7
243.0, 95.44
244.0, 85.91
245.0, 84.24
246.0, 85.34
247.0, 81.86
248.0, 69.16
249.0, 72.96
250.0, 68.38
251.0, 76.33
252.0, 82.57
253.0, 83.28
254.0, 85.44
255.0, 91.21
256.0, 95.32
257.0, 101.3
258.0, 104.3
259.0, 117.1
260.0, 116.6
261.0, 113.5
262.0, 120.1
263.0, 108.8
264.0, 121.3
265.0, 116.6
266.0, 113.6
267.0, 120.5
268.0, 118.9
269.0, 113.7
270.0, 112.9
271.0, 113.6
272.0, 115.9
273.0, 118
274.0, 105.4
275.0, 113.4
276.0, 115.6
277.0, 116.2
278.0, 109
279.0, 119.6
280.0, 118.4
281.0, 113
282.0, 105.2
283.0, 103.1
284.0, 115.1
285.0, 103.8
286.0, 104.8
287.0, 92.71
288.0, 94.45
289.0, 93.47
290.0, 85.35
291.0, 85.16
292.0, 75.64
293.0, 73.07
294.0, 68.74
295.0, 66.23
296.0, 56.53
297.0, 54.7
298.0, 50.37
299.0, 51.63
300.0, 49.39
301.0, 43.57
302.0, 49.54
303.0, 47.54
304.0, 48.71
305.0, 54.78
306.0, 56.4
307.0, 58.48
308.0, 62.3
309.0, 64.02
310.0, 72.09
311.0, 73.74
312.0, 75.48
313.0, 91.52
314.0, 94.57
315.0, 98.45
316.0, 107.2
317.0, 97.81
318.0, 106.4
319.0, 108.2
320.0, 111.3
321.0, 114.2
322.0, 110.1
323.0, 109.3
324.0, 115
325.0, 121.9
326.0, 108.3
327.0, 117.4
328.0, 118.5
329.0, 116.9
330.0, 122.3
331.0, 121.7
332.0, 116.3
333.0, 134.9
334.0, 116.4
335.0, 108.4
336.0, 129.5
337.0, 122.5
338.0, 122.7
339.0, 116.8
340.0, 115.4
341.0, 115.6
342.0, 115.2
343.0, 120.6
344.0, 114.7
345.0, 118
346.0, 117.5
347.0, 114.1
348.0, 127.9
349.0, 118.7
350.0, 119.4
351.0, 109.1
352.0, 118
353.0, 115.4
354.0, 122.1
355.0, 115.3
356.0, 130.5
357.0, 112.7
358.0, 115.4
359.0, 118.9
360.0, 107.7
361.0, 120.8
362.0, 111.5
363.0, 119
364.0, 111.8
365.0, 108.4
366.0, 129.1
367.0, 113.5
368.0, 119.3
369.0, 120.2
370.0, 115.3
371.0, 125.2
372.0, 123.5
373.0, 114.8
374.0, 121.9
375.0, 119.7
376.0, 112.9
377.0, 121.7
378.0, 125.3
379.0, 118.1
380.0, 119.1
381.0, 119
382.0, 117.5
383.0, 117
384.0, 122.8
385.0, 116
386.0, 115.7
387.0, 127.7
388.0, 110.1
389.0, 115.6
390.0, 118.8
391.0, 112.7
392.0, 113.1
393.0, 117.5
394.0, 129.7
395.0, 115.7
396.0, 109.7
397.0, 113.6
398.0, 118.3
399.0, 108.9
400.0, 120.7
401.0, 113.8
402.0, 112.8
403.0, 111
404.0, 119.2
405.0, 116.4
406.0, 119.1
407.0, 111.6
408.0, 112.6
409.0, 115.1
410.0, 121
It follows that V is 1.13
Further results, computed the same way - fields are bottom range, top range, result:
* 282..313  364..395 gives 1.65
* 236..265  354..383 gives 1.20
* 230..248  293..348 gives 0.89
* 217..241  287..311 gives 0.55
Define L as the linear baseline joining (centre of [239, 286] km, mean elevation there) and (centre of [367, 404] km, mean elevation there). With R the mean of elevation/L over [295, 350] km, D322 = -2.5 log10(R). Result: 0.152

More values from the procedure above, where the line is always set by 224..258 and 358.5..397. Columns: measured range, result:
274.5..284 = -0.065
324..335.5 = -0.058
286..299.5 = 0.405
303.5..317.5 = 0.410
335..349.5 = -0.049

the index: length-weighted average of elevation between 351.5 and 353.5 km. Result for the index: 117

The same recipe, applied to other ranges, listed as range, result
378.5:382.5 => 118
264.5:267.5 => 117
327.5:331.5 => 120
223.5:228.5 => 118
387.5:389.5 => 113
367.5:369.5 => 120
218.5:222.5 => 119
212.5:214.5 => 120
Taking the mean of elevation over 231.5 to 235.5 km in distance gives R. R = 117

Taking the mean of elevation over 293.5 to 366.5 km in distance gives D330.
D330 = 100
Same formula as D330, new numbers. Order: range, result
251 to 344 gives 98.4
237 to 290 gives 103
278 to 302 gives 83.5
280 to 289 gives 104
